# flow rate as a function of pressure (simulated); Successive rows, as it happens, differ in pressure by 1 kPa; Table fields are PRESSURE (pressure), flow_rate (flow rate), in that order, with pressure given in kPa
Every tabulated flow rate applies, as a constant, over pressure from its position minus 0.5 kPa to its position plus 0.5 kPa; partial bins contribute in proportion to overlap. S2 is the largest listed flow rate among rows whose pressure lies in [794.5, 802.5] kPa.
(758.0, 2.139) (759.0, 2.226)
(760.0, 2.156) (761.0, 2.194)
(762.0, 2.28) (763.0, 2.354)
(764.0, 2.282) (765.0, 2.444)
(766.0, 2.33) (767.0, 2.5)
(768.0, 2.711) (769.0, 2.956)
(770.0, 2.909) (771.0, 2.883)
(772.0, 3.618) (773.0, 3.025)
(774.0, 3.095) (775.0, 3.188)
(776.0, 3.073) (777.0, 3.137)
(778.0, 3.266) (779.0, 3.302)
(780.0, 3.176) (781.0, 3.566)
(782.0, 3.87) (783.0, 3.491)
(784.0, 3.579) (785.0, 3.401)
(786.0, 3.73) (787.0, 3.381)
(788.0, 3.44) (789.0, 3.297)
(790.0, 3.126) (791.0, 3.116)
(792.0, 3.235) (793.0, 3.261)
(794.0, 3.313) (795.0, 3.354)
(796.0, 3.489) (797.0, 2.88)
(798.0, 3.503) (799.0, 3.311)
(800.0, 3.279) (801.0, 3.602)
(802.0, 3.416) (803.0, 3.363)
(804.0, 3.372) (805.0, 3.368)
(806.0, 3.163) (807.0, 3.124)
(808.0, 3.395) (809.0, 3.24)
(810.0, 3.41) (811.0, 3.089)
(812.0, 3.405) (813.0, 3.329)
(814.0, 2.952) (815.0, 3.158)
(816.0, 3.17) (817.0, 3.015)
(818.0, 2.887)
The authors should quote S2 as 3.602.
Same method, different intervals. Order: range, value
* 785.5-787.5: 3.73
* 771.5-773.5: 3.618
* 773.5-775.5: 3.188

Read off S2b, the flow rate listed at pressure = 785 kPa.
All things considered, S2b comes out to 3.401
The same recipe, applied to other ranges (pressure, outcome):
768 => 2.711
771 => 2.883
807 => 3.124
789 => 3.297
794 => 3.313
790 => 3.126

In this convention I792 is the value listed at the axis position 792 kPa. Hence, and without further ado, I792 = 3.235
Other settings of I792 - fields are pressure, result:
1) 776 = 3.073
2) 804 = 3.372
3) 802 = 3.416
